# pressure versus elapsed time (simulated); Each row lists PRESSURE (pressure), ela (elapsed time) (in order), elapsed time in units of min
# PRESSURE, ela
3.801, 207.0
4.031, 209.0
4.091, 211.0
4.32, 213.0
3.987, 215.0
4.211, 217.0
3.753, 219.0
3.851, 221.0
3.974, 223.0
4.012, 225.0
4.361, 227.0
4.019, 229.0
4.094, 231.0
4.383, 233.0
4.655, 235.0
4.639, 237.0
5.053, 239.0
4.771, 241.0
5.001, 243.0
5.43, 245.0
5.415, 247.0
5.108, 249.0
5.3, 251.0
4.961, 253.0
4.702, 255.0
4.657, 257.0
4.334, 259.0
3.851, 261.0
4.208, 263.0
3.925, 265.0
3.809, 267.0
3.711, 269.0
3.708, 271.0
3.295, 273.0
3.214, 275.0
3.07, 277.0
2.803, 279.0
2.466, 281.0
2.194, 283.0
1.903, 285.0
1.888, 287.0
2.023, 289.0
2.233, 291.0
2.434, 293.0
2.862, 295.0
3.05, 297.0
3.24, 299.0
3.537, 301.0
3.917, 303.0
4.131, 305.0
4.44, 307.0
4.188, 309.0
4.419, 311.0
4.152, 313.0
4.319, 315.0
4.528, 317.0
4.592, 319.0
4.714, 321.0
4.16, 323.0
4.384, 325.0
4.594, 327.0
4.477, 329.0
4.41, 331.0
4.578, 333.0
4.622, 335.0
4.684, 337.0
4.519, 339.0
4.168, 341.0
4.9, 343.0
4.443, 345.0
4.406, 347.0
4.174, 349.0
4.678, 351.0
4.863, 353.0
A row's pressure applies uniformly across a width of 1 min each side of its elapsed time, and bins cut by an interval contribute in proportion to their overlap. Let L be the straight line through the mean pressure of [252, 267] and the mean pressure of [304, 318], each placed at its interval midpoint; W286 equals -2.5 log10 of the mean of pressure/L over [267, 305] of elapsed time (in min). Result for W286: 0.43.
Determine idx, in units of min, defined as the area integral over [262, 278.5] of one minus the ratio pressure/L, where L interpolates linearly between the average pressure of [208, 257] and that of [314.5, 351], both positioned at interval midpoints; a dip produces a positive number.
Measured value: 3.3 min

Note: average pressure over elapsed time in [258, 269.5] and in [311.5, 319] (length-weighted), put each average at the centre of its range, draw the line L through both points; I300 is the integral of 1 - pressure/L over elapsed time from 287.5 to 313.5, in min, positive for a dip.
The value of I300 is 5.4 min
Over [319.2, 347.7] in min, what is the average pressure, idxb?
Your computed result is 4.51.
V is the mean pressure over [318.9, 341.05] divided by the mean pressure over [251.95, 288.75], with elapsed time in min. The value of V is 1.30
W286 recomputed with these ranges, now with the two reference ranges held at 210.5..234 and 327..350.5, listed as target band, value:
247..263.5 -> -0.122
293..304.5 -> 0.309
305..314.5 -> 0.028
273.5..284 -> 0.472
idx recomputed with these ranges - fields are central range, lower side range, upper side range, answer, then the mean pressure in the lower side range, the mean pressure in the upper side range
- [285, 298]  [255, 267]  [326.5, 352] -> 5.86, 4.21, 4.51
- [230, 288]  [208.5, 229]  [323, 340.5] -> 2.51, 4.06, 4.5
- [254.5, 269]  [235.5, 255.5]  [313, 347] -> 2.27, 5.04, 4.49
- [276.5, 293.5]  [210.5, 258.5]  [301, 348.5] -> 8.20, 4.53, 4.4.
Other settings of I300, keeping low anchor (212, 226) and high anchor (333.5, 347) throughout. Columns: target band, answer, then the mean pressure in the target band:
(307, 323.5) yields 0.16 min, 4.39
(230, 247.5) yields -3.01 min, 4.81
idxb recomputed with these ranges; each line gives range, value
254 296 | 3.2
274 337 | 3.62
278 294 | 2.24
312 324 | 4.41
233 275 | 4.49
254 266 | 4.28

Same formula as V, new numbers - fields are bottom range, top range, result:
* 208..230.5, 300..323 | 1.05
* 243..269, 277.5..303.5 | 0.57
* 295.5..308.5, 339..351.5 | 1.20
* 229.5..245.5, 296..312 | 0.82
